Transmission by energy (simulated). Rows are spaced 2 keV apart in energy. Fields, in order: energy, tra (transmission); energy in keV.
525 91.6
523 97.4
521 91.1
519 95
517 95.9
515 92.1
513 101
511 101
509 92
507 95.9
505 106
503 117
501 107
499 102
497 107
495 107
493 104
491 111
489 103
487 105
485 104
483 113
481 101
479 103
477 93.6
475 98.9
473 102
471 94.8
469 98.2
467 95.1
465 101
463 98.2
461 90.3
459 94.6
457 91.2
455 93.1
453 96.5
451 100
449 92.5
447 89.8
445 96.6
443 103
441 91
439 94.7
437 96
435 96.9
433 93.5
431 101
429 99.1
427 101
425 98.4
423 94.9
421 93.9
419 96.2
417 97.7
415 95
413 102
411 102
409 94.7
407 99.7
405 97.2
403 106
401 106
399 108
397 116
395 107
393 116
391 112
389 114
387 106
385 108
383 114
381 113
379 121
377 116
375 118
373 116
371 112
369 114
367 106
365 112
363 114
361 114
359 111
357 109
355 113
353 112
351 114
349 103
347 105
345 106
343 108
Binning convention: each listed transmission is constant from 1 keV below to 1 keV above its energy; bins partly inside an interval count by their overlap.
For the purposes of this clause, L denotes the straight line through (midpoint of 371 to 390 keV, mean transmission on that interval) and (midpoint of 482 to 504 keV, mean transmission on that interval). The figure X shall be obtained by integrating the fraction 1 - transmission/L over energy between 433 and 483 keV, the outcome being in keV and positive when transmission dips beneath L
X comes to 5.8 keV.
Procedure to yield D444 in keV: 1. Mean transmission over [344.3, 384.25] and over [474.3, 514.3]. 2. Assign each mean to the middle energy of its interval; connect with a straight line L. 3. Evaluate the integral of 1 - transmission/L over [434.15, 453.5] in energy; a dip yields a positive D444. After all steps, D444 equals 2.0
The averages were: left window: 112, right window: 104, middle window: 95.7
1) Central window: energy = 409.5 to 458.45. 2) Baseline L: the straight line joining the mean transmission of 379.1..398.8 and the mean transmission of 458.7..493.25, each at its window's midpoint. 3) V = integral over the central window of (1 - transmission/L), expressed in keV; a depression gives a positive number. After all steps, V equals 4.5 keV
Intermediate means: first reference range 112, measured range 96.5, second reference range 101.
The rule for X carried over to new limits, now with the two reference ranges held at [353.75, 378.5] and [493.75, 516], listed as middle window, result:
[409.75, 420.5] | 1.1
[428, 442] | 1.5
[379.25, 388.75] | 0.0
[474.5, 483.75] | 0.2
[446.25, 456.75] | 1.2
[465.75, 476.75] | 0.8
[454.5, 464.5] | 1.1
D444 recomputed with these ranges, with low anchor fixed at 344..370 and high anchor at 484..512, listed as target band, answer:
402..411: 0.7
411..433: 2.0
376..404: -0.7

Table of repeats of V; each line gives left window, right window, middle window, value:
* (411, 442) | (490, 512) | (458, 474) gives 0.66 keV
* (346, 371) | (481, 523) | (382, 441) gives 3.02 keV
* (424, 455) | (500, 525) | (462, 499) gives -1.62 keV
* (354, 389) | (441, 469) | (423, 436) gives 0.35 keV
